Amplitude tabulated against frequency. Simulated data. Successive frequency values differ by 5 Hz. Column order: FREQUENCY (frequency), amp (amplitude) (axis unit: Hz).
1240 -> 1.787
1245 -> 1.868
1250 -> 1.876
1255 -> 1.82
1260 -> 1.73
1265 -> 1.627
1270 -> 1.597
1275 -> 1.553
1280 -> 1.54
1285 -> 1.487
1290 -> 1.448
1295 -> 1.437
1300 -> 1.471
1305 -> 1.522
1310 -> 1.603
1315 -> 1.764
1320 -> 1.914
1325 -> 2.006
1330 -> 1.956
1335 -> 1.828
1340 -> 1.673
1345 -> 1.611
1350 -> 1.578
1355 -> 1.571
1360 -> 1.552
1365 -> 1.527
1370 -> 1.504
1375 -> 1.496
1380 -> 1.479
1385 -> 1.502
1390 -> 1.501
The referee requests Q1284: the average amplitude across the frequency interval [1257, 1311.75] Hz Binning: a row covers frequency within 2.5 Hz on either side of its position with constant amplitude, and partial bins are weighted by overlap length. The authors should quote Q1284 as 1.55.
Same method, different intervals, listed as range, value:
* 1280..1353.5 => 1.66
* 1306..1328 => 1.8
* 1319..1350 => 1.81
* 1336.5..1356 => 1.62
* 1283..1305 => 1.47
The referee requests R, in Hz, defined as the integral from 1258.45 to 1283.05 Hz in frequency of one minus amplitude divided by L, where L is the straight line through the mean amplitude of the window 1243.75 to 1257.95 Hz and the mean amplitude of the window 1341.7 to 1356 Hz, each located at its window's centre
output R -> 2.68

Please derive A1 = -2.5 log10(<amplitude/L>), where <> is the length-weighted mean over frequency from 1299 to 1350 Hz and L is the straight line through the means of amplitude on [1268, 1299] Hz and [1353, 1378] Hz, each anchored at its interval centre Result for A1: -0.145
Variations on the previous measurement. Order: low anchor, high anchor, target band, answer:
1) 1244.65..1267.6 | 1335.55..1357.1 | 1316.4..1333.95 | -0.16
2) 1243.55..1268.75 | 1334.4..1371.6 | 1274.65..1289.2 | 0.14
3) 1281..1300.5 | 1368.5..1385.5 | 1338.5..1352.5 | -0.09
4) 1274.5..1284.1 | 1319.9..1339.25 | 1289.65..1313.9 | 0.13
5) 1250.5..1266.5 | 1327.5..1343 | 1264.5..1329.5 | 0.10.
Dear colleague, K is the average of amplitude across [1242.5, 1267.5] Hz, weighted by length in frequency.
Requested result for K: 1.78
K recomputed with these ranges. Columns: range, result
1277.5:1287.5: 1.51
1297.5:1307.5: 1.5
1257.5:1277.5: 1.63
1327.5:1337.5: 1.89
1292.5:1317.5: 1.56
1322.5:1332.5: 1.98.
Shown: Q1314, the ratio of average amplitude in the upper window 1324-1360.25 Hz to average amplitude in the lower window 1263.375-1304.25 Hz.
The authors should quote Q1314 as 1.1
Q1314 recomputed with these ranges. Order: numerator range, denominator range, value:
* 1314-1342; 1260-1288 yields 1.19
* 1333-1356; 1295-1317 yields 1.05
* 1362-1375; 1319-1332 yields 0.77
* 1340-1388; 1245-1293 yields 0.94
